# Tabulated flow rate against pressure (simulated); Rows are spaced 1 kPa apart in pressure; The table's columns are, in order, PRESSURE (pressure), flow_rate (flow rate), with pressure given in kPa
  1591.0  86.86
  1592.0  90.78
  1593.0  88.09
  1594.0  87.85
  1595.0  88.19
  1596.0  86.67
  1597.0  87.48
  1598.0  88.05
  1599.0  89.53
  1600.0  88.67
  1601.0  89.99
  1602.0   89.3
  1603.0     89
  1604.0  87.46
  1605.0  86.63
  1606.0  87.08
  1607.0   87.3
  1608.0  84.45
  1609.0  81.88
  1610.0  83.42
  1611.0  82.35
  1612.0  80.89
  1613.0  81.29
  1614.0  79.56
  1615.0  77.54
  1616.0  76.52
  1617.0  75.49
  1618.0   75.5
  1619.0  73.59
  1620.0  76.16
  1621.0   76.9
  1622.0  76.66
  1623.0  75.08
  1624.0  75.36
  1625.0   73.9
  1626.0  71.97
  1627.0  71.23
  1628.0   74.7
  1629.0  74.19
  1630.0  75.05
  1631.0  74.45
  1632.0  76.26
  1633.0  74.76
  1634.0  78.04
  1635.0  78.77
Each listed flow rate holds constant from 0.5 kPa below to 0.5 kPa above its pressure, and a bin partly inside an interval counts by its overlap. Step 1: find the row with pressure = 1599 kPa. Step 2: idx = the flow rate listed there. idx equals 89.53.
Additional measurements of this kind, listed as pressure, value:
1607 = 87.3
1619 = 73.59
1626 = 71.97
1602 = 89.3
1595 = 88.19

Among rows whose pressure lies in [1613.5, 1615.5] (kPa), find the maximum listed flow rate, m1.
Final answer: 79.56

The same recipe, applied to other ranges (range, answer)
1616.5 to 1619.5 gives 75.5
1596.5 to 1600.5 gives 89.53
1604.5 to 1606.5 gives 87.08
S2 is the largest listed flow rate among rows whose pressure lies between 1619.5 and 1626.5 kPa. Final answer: 76.9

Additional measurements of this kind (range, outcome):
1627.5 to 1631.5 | 75.05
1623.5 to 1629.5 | 75.36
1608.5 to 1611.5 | 83.42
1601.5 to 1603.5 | 89.3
